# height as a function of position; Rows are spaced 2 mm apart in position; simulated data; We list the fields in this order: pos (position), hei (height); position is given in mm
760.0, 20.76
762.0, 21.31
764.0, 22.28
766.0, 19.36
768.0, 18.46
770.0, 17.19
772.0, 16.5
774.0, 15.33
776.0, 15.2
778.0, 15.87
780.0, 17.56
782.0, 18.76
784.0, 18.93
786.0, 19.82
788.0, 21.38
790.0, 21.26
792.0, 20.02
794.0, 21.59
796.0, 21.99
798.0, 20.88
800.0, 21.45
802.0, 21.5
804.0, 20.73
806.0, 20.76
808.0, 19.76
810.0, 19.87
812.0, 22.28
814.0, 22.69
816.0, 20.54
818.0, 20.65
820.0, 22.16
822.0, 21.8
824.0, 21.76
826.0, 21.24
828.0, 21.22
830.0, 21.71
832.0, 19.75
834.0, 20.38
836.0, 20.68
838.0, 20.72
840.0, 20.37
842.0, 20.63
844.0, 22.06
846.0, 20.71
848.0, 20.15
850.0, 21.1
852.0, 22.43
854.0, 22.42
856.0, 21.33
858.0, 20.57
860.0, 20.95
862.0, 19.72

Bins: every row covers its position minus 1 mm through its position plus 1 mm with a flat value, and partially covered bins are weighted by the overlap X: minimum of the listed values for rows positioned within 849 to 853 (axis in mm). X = 21.1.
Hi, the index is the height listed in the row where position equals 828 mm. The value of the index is 21.22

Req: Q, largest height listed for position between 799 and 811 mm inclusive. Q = 21.5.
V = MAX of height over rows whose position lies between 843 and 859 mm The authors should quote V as 22.43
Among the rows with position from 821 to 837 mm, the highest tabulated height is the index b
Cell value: 21.8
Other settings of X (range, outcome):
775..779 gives 15.2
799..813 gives 19.76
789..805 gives 20.02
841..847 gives 20.63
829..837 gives 19.75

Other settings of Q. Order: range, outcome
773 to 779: 15.87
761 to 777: 22.28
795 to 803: 21.99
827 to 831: 21.71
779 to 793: 21.38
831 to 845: 22.06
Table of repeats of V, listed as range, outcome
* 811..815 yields 22.69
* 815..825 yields 22.16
